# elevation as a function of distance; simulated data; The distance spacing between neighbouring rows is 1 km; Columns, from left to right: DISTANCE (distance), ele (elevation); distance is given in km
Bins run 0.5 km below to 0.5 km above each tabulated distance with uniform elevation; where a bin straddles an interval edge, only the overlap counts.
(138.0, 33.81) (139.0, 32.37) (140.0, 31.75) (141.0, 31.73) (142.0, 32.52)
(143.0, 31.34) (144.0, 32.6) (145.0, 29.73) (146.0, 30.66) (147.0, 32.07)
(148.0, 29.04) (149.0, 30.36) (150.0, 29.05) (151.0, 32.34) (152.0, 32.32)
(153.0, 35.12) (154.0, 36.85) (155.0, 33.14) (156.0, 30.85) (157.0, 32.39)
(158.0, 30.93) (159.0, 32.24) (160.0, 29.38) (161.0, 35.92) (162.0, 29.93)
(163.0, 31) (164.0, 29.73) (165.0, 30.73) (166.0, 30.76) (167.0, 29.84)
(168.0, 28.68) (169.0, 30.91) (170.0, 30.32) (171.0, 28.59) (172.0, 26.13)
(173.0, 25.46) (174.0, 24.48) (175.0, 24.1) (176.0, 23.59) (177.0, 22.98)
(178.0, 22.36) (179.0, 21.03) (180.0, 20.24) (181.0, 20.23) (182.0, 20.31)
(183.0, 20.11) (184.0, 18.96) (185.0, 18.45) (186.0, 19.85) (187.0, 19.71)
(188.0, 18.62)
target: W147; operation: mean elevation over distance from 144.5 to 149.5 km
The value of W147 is 30.4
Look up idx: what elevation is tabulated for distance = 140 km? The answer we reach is 31.75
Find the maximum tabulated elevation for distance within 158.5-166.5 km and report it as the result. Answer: 35.92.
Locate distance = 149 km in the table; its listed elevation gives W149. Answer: 30.36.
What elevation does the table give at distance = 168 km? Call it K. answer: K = 28.68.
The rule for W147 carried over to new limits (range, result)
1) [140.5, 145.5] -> 31.6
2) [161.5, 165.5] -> 30.3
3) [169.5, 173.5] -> 27.6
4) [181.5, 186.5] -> 19.5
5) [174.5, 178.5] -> 23.3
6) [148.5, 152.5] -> 31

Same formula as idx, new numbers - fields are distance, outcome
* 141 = 31.73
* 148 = 29.04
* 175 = 24.1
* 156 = 30.85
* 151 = 32.34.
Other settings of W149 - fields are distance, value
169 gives 30.91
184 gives 18.96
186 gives 19.85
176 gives 23.59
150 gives 29.05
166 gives 30.76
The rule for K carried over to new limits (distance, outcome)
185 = 18.45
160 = 29.38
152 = 32.32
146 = 30.66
